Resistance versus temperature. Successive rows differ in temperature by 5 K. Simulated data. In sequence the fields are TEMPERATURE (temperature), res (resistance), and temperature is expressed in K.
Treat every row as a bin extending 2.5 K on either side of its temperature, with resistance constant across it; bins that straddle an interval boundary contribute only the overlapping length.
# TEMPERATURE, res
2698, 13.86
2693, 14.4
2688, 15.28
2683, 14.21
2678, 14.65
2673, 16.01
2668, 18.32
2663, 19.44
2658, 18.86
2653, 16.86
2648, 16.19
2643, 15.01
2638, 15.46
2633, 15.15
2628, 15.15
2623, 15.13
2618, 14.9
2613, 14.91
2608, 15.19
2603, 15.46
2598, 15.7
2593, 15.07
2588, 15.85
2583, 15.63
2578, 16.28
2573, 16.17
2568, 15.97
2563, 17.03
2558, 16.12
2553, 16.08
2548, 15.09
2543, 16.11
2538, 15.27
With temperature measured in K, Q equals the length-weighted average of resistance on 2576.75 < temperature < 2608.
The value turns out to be 15.6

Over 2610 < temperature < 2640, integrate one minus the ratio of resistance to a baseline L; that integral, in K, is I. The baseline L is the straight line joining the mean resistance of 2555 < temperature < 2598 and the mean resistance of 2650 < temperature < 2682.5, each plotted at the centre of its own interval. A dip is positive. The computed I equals 2.72 K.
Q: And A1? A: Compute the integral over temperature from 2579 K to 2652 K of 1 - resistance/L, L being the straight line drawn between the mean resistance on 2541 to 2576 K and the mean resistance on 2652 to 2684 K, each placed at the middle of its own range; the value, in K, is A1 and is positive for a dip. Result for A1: 5.2 K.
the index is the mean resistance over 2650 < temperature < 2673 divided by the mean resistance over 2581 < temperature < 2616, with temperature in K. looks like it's 1.17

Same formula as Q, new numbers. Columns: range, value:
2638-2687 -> 16.5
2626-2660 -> 16.1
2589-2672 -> 16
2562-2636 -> 15.5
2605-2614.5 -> 15.1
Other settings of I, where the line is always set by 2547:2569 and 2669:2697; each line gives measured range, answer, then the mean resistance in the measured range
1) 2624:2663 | -2.29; 16.3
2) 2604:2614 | 0.35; 15.1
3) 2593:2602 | 0.17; 15.5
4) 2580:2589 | 0.08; 15.8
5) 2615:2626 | 0.40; 15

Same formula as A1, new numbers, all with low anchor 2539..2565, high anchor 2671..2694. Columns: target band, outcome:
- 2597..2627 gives 0.6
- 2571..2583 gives -0.2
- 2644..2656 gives -1.0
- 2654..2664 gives -2.4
